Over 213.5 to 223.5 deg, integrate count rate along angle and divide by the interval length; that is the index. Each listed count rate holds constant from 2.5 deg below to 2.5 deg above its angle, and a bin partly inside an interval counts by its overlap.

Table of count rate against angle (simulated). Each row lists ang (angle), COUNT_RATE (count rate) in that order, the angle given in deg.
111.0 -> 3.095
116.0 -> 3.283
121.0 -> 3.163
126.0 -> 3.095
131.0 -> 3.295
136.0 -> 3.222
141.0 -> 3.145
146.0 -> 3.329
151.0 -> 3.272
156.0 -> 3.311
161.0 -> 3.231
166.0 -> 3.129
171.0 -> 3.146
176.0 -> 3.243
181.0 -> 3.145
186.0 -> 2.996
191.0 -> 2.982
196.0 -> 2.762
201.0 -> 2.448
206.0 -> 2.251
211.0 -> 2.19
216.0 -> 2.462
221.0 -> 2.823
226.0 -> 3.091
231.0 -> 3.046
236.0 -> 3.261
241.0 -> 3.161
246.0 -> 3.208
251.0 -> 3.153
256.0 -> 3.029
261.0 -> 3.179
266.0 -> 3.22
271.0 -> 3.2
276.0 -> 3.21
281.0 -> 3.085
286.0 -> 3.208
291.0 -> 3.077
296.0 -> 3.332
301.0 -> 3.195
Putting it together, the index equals 2.64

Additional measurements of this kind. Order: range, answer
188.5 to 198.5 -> 2.87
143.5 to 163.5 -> 3.29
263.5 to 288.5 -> 3.18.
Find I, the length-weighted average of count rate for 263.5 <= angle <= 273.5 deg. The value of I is 3.21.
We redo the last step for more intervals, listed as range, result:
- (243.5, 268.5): 3.16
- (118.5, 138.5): 3.19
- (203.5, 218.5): 2.3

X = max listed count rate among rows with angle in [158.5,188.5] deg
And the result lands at 3.243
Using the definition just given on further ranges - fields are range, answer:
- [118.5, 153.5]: 3.329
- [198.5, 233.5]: 3.091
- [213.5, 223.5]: 2.823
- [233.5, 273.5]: 3.261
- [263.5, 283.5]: 3.22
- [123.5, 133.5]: 3.295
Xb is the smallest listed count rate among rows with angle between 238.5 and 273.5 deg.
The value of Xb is 3.029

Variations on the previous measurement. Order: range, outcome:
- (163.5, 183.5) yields 3.129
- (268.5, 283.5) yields 3.085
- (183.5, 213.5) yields 2.19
